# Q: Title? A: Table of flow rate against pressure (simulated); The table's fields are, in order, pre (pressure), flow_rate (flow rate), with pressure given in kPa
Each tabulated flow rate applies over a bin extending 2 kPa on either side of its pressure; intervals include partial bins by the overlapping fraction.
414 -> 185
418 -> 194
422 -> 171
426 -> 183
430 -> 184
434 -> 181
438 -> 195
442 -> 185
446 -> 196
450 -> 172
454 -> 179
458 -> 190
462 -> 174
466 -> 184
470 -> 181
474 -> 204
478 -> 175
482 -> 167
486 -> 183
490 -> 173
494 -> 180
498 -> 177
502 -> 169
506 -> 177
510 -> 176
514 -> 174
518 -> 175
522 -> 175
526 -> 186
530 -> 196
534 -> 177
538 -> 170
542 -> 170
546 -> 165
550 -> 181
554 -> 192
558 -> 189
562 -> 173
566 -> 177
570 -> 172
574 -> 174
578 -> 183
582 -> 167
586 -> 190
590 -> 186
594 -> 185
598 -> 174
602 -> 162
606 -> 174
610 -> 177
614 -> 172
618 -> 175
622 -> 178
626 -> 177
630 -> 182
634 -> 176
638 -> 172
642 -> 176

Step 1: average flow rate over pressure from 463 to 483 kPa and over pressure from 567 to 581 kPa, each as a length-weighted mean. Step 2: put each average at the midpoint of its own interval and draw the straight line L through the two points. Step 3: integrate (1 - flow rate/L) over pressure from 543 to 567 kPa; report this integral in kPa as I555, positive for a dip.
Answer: -0.3 kPa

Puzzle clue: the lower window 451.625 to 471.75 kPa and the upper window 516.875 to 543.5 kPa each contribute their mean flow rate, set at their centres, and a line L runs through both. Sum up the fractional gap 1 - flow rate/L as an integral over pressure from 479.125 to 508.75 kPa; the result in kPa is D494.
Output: 0.8 kPa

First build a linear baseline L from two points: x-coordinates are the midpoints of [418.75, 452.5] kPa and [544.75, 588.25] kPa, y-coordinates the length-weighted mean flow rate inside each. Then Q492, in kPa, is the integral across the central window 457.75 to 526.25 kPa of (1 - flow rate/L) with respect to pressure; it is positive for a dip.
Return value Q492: 1.2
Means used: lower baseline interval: 184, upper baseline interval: 179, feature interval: 178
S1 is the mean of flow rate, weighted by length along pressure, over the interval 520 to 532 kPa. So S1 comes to 186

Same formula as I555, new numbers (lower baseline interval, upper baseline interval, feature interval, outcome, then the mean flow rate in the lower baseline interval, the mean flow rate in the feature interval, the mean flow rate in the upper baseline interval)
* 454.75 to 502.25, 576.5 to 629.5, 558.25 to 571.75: 0.2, 180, 176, 177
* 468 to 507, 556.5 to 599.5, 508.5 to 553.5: 0.4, 179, 177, 179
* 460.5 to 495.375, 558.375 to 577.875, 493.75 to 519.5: 0.5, 180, 175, 176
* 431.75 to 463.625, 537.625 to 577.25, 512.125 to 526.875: 0.2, 184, 177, 177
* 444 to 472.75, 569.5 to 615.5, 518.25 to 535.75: -0.3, 183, 183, 177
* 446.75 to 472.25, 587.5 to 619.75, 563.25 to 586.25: 0.1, 181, 176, 176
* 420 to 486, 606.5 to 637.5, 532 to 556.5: 0.4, 183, 176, 176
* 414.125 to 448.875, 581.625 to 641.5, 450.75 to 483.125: 0.4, 186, 182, 177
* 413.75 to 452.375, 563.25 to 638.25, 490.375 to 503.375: 0.4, 185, 175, 177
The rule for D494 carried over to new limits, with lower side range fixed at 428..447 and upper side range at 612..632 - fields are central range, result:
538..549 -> 0.7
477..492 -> 0.9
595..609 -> 0.5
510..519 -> 0.4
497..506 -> 0.5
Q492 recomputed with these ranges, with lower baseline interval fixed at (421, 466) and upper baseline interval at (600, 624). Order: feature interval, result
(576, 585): -0.09 kPa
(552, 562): -0.61 kPa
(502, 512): 0.24 kPa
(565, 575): 0.08 kPa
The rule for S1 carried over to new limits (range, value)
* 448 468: 180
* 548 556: 186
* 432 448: 189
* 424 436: 183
